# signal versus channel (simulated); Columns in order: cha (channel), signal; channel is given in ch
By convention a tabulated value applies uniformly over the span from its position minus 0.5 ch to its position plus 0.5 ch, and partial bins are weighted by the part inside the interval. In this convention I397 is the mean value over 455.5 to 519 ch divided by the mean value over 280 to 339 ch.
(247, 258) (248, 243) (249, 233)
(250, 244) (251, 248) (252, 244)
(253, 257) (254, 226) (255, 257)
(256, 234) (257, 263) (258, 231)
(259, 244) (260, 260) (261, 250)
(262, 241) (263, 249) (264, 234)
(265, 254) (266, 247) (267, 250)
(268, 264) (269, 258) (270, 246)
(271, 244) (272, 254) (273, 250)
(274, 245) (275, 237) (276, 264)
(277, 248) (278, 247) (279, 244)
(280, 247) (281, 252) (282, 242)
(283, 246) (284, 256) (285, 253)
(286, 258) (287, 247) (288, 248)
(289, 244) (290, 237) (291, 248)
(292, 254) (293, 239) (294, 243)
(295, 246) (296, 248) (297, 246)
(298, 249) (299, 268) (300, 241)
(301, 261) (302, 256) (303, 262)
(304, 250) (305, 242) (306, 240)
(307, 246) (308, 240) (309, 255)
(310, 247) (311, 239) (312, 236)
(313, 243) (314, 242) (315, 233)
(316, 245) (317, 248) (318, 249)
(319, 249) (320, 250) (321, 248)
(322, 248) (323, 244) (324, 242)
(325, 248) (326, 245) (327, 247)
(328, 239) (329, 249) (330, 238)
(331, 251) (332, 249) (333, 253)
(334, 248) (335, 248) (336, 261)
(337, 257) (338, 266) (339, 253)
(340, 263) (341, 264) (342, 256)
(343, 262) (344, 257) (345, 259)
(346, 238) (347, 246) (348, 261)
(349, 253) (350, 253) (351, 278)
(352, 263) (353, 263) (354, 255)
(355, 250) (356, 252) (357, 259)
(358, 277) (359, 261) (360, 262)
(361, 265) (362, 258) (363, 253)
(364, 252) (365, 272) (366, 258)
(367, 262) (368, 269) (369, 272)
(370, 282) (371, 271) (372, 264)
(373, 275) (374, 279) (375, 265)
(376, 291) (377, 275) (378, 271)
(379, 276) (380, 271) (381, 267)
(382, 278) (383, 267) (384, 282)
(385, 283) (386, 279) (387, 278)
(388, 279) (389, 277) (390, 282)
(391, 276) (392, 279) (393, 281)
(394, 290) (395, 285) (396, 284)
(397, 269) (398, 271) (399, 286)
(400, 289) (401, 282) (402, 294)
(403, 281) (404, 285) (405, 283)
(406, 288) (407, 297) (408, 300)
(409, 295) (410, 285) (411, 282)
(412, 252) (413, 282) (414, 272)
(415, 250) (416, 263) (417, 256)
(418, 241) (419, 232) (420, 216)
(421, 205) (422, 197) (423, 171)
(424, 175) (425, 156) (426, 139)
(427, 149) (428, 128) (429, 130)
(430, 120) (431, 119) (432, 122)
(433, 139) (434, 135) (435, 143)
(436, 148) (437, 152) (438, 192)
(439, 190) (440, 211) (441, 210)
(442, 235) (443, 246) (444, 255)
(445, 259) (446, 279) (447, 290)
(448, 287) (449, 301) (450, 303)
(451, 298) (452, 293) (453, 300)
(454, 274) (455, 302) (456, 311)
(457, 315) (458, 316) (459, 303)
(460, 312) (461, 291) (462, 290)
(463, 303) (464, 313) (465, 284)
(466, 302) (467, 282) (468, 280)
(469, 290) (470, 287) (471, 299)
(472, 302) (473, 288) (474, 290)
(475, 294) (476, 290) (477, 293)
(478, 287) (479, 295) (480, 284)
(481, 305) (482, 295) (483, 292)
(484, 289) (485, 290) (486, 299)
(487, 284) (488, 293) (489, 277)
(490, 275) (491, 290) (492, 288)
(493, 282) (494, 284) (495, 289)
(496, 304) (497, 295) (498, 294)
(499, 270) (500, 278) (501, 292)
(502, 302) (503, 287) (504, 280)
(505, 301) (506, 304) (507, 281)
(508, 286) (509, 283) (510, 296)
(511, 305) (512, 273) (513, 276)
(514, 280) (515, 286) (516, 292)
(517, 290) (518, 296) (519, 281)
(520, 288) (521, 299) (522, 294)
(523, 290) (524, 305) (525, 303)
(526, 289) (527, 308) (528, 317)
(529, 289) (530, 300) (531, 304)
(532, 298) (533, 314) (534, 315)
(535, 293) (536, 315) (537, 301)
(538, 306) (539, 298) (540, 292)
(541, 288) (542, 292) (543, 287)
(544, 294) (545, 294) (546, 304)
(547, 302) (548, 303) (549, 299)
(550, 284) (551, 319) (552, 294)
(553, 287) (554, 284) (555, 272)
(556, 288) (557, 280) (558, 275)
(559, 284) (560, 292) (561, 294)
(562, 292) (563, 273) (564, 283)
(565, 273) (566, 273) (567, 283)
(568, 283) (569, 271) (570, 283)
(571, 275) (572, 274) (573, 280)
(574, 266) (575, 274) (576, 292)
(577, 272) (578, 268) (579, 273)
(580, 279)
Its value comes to 1.18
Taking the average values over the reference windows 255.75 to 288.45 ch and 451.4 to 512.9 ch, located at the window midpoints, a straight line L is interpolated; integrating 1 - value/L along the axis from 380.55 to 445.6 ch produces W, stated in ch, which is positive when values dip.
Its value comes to 9.7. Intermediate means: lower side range 249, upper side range 292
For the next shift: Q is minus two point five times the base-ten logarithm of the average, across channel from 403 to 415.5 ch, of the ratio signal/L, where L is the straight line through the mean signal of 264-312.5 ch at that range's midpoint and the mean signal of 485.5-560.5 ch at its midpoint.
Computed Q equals -0.04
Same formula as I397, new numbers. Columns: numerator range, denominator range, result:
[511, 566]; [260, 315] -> 1.18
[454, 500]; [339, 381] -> 1.11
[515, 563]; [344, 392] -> 1.10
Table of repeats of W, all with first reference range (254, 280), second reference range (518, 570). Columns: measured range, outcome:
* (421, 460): 8.1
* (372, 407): -1.5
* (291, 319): 0.8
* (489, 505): -0.1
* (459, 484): -1.1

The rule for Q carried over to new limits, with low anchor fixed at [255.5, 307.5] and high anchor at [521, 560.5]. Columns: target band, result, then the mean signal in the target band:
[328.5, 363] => 0.02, 257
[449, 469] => -0.06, 298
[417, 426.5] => 0.37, 196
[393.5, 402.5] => -0.05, 283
